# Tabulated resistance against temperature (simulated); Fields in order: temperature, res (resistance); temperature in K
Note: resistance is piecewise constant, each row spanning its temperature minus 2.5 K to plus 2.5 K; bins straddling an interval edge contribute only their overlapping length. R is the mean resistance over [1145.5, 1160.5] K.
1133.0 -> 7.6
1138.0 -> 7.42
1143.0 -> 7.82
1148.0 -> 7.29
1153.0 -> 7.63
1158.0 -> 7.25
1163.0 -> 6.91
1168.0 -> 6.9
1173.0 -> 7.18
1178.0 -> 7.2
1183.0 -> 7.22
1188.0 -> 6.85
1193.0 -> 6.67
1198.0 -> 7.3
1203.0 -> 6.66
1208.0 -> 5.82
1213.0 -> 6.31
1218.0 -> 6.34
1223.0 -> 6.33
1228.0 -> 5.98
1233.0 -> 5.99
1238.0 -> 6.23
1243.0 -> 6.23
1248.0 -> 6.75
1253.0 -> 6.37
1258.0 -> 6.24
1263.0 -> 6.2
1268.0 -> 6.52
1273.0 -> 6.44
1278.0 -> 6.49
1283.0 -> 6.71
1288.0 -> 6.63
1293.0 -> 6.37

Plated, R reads 7.39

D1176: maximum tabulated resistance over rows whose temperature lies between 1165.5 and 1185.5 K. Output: 7.22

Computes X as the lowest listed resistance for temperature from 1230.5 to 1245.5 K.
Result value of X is 5.99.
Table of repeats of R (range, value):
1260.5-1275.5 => 6.39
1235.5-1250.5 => 6.4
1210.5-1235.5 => 6.19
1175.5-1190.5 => 7.09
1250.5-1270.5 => 6.33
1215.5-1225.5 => 6.33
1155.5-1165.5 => 7.08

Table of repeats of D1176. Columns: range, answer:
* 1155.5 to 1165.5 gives 7.25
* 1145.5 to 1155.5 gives 7.63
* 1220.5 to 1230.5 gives 6.33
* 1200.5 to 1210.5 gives 6.66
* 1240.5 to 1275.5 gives 6.75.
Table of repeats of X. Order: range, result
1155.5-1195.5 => 6.67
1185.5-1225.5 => 5.82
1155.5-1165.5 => 6.91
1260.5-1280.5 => 6.2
